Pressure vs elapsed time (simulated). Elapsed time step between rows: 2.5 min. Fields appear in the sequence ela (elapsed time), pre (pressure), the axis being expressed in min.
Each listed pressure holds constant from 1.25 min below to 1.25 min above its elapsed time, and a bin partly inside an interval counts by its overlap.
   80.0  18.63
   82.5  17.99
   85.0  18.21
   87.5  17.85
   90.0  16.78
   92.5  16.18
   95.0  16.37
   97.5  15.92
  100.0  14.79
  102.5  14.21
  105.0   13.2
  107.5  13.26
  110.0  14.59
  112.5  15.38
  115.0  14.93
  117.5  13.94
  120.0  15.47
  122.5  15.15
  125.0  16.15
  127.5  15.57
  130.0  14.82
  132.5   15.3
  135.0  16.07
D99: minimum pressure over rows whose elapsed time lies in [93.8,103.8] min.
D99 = 14.21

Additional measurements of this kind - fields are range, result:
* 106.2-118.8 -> 13.26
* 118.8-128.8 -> 15.15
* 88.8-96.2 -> 16.18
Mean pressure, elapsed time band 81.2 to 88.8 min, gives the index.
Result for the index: 18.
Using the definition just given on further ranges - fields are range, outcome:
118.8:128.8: 15.6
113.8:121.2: 14.8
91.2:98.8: 16.2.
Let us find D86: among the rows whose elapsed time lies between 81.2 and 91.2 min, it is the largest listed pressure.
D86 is 18.21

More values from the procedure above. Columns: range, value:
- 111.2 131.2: 16.15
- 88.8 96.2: 16.78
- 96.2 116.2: 15.92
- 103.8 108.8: 13.26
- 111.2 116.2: 15.38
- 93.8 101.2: 16.37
